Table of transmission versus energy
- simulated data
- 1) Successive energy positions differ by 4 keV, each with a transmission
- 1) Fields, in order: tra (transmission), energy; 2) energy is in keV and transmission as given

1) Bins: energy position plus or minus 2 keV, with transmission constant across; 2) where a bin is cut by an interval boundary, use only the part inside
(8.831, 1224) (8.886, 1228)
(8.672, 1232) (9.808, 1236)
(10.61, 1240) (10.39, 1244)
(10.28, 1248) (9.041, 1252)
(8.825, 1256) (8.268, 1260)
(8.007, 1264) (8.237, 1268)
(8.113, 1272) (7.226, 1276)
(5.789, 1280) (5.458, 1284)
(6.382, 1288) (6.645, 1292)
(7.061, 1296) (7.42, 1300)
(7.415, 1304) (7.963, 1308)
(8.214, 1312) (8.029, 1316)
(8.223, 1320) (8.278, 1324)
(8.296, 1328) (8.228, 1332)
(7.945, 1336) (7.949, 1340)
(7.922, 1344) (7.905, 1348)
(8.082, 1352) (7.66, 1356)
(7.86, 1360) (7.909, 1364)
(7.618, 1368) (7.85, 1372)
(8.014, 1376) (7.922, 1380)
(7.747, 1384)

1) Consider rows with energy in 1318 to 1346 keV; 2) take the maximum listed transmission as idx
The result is 8.296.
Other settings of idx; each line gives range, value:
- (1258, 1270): 8.268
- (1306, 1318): 8.214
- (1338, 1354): 8.082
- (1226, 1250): 10.61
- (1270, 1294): 8.113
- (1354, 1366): 7.909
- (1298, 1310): 7.963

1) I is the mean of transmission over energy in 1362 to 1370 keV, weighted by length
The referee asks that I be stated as 7.76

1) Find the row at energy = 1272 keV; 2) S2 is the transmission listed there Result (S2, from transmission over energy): 8.113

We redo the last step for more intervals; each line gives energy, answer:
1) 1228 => 8.886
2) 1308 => 7.963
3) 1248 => 10.28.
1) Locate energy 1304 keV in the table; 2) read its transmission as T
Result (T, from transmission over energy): 7.415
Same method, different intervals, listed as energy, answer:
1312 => 8.214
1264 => 8.007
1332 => 8.228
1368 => 7.618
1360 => 7.86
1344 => 7.922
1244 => 10.39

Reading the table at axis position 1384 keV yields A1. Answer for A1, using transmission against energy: 7.747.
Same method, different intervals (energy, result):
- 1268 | 8.237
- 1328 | 8.296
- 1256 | 8.825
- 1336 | 7.945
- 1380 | 7.922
